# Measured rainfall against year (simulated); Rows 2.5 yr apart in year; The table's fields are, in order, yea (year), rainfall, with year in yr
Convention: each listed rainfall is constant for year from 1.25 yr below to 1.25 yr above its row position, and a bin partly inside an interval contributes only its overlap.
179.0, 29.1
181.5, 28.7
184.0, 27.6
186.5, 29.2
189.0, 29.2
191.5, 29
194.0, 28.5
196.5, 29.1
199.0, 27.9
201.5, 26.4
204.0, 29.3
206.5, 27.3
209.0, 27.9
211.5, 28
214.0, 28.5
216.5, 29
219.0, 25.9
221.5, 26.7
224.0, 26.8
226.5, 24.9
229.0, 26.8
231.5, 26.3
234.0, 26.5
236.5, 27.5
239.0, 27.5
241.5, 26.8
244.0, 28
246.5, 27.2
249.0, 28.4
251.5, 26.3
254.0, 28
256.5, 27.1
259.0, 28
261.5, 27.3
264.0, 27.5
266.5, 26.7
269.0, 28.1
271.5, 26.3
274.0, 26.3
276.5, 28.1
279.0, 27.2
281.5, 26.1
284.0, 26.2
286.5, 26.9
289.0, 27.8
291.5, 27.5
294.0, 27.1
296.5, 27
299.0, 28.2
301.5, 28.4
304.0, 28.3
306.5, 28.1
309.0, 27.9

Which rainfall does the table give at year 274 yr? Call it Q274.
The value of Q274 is 26.3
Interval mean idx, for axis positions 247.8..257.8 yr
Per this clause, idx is 27.4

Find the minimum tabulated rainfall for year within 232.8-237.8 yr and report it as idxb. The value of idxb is 26.5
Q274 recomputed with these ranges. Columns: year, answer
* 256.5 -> 27.1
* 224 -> 26.8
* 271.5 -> 26.3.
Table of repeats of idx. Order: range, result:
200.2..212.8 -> 27.8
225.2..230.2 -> 25.9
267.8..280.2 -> 27.2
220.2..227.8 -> 26.1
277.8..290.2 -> 26.8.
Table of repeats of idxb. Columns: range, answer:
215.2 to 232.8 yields 24.9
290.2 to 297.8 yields 27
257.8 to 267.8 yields 26.7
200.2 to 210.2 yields 26.4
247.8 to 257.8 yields 26.3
